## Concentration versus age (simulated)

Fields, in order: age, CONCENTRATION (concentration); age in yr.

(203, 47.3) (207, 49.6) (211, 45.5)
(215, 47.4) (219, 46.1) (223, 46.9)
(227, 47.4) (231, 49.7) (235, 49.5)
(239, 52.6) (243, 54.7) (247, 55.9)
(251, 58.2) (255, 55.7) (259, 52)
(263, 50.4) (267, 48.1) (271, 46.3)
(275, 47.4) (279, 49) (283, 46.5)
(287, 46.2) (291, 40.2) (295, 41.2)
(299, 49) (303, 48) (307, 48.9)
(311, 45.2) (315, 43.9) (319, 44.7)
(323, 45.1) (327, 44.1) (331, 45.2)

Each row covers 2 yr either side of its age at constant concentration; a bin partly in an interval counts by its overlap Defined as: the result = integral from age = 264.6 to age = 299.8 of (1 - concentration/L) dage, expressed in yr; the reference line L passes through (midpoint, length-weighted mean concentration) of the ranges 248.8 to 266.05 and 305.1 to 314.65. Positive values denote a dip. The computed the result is 3.1 yr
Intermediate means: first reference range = 53.7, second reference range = 46.5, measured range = 45.9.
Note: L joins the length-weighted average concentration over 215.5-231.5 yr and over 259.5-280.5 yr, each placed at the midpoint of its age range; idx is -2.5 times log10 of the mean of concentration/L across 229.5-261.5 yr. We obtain -0.12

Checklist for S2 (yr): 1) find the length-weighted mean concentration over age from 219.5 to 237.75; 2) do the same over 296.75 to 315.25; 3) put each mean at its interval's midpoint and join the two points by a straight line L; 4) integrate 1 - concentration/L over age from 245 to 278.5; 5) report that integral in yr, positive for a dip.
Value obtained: -2.6 yr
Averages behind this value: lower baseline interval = 48.4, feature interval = 51.6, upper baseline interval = 47.2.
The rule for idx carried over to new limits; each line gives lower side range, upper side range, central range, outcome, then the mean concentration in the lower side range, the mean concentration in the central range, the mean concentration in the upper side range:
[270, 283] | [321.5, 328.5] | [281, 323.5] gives 0.01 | 47.5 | 45.4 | 44.6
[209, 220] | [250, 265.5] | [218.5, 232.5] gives 0.01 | 46.4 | 47.6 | 53.6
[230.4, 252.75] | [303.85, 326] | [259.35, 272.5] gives 0.05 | 53.6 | 48.8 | 45.6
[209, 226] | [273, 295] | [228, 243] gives -0.11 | 46.5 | 50.9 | 45.4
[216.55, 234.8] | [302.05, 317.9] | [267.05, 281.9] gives -0.02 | 47.7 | 47.6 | 46.3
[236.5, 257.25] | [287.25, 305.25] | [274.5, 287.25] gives 0.01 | 55.2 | 47.4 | 44.8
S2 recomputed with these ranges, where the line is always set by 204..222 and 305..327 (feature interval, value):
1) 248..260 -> -2.4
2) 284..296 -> 0.8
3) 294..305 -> -0.2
